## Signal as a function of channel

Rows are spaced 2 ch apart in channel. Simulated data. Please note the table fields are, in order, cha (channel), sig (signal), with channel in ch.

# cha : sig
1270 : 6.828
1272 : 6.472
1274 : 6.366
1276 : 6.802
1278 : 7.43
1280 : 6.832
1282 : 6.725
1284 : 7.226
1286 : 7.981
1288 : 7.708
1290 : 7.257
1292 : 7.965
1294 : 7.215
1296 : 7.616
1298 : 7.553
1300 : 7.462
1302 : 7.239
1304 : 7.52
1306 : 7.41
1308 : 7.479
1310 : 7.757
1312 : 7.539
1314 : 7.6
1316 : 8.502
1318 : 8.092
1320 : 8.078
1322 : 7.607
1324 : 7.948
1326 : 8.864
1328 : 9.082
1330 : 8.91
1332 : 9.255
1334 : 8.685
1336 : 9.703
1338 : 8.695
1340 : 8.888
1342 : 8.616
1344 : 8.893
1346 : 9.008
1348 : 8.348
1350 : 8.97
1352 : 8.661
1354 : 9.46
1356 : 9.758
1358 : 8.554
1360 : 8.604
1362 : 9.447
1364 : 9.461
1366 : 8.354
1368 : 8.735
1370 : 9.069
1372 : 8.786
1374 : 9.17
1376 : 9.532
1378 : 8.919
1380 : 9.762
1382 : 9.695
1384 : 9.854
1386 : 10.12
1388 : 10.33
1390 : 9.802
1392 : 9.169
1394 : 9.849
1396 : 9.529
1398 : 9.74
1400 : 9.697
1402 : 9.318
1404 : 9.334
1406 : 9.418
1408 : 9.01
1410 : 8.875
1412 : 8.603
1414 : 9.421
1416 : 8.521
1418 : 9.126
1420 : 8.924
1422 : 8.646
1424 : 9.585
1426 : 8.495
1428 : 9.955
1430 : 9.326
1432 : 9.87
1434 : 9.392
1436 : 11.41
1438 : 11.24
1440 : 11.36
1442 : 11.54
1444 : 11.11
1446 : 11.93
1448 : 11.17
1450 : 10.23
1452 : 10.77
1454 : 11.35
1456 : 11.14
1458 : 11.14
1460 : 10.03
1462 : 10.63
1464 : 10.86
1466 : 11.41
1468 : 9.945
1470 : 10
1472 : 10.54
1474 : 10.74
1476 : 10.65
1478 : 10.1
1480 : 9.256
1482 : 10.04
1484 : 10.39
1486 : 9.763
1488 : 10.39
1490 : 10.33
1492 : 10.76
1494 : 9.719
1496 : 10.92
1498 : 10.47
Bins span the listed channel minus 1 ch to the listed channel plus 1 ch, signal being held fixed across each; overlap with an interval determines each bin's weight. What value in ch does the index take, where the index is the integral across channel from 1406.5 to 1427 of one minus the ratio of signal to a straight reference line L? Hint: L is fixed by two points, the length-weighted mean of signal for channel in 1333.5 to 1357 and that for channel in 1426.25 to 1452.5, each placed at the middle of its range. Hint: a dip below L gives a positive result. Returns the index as 2.63 ch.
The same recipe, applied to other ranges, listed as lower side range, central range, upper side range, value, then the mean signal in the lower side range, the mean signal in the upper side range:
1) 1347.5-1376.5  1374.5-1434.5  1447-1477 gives 1.96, 9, 10.7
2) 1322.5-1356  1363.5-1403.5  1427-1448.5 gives 1.14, 8.88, 10.7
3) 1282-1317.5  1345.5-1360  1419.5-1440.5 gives -0.77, 7.57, 9.82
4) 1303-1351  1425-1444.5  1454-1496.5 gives -0.92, 8.39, 10.4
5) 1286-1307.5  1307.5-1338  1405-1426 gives -2.03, 7.52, 8.99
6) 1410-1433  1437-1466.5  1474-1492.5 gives -4.31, 9.12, 10.2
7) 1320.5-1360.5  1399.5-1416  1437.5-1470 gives 1.53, 8.82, 11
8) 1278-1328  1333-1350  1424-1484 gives -0.96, 7.66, 10.5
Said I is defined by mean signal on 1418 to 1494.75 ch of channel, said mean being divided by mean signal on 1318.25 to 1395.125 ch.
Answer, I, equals 1.1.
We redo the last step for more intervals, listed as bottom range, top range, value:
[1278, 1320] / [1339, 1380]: 1.19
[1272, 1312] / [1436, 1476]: 1.49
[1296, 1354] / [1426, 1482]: 1.27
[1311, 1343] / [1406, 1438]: 1.10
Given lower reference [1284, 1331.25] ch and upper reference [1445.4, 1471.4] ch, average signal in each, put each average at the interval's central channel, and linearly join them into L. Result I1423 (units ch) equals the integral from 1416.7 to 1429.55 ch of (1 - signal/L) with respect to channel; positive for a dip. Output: 1.3 ch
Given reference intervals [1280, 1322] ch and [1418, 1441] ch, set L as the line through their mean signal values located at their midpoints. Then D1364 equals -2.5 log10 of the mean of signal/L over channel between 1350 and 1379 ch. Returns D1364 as -0.04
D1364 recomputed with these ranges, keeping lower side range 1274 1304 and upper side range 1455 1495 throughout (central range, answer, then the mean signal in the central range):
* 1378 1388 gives -0.11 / 9.81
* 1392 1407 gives -0.04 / 9.53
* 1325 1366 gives -0.09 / 8.98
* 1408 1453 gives -0.03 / 9.96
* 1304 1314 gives 0.02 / 7.55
